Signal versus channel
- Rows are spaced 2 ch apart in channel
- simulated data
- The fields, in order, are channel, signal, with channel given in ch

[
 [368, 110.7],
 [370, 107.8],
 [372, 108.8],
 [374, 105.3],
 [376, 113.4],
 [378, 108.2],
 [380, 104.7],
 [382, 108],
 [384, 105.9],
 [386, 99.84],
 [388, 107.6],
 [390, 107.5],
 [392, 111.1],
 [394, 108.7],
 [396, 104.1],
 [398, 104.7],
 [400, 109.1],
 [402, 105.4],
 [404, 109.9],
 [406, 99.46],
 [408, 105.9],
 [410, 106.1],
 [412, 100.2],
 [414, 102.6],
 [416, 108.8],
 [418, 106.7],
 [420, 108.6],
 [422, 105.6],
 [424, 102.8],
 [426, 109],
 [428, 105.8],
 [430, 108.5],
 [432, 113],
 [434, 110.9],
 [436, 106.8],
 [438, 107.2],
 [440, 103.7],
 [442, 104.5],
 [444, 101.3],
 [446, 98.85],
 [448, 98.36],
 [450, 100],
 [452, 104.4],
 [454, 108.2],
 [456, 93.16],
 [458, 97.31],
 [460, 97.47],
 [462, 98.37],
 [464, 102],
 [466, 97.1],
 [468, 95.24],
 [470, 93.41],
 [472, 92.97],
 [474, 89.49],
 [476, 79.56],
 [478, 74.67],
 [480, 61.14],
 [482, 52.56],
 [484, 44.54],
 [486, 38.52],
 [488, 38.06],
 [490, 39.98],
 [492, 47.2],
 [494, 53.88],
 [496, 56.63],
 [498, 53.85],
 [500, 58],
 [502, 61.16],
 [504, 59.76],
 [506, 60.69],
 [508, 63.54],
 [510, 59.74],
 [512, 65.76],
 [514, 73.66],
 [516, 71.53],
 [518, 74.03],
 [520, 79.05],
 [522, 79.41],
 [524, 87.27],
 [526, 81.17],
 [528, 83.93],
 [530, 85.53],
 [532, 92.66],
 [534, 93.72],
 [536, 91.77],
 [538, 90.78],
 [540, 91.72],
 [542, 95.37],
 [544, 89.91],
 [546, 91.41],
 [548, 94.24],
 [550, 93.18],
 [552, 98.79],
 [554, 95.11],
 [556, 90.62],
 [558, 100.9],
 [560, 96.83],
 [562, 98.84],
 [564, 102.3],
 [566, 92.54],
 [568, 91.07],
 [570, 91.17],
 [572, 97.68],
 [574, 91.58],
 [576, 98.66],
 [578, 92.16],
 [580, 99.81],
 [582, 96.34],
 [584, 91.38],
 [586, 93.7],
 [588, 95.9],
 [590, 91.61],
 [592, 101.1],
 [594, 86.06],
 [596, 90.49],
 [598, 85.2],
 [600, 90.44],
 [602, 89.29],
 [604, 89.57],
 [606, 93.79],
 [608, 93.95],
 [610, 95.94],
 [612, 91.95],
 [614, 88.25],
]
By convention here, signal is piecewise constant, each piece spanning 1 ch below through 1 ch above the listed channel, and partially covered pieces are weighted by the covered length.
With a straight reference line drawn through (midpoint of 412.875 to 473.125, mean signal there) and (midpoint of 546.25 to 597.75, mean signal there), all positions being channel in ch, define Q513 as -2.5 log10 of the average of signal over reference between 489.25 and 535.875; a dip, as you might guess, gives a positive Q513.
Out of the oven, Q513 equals 0.38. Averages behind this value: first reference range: 103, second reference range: 94.7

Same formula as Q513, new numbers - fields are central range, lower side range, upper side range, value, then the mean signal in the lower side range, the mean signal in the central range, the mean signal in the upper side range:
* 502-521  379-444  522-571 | 0.39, 106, 67.2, 92.3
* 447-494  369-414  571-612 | 0.26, 106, 79.6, 93.2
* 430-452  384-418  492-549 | -0.10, 106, 105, 75.9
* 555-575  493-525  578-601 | -0.13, 66.1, 95.4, 92.9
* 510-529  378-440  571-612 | 0.27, 106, 76.4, 93.2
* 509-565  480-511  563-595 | -0.19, 52.8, 87.5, 94.6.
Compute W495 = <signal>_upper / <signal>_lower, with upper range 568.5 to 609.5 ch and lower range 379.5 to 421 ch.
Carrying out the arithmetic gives 0.88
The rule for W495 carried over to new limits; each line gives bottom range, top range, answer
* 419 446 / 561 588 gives 0.89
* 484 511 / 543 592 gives 1.80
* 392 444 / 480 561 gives 0.70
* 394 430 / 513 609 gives 0.86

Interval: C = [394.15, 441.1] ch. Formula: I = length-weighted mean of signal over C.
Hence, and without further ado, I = 106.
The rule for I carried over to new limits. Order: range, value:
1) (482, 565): 75.9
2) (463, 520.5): 66.7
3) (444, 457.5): 100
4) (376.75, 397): 107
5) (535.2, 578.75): 94.4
